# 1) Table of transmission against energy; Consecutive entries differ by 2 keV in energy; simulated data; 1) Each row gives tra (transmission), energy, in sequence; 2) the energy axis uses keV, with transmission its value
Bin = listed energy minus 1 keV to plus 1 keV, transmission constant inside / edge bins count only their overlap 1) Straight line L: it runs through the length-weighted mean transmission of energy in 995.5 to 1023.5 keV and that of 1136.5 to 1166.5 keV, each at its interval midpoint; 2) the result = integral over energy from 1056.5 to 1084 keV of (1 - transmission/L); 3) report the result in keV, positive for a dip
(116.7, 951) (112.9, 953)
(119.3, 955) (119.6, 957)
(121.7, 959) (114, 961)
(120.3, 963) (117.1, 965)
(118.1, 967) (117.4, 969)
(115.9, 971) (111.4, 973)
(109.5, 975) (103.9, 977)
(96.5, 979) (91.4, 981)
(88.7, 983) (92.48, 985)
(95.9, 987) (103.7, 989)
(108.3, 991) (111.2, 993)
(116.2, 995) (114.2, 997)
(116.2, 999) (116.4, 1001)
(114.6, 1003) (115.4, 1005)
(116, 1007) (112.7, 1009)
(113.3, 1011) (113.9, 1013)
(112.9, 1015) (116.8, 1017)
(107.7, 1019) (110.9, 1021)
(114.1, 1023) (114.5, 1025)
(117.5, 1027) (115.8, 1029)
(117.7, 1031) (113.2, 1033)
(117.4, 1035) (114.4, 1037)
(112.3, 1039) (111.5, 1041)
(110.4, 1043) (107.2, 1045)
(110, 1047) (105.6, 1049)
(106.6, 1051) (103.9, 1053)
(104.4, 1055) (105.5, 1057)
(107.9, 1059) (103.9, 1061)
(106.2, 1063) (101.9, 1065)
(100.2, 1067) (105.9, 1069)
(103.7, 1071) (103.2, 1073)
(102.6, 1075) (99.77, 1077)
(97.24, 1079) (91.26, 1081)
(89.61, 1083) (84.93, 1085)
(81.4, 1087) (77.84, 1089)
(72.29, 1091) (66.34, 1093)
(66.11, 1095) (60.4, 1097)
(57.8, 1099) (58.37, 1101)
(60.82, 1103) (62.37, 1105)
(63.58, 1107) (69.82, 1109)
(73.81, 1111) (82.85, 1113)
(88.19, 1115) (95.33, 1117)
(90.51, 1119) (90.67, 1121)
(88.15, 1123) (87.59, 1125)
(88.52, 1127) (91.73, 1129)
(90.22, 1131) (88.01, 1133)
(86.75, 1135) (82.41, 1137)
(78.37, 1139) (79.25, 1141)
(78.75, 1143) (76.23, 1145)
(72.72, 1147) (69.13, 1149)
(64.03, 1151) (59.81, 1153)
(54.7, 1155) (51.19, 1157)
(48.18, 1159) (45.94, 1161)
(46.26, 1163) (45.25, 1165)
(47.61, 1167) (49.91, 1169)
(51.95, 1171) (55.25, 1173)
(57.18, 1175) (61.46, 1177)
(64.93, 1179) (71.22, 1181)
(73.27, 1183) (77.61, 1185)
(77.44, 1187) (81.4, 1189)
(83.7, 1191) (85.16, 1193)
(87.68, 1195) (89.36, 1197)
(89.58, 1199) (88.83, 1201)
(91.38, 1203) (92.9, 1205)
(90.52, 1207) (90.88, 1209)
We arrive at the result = -2.72 keV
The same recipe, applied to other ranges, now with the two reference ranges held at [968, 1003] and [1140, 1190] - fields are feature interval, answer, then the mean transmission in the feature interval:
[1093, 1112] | 3.4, 63.8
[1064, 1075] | -2.2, 103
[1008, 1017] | -1.2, 114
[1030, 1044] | -3.0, 114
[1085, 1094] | 0.6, 75.6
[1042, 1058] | -2.8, 107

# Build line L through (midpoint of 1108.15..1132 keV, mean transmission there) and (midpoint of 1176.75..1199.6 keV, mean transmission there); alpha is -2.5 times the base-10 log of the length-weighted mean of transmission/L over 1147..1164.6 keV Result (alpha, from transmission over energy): 0.43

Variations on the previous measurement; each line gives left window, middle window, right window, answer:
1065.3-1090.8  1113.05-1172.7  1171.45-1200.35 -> 0.16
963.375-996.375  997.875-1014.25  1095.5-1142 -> -0.14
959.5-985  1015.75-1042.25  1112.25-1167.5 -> -0.18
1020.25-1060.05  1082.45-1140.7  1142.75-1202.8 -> 0.11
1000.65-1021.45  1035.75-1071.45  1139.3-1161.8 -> -0.09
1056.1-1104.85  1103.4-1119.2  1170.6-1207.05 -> 0.10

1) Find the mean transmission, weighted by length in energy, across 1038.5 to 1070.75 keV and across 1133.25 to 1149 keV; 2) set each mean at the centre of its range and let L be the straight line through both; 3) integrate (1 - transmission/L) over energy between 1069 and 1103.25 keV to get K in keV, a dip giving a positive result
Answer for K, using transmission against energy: 5.27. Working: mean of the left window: 106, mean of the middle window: 82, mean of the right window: 79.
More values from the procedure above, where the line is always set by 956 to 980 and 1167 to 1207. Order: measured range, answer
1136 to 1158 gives 3.3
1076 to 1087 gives 0.3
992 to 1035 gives -3.6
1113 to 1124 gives -0.3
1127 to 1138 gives -0.4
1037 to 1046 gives -0.9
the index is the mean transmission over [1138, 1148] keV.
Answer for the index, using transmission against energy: 77.1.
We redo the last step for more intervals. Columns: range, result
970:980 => 107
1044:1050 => 108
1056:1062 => 106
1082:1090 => 83.4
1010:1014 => 114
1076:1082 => 96.1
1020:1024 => 112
